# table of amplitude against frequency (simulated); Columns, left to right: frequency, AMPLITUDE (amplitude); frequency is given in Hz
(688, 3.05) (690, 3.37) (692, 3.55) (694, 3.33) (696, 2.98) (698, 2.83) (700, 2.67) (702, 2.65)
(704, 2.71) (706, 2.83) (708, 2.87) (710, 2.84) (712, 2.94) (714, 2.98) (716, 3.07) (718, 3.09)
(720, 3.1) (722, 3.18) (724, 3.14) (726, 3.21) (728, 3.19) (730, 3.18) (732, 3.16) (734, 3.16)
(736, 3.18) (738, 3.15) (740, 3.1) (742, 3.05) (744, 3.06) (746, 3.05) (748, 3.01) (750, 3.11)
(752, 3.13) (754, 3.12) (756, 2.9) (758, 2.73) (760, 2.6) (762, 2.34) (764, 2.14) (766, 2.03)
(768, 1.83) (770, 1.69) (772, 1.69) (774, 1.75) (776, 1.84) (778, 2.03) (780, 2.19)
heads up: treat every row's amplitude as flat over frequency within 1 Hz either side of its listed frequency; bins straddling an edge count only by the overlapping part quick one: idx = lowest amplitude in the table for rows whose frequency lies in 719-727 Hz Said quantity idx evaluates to 3.1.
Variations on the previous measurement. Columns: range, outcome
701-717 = 2.65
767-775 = 1.69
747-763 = 2.34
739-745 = 3.05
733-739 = 3.15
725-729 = 3.19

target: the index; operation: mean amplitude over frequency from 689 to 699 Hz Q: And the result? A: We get 3.21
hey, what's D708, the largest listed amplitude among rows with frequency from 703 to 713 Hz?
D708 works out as 2.94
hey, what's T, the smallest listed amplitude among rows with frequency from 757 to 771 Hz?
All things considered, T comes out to 1.69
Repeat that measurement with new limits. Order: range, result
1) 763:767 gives 2.03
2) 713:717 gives 2.98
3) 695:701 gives 2.67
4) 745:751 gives 3.01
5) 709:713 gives 2.84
